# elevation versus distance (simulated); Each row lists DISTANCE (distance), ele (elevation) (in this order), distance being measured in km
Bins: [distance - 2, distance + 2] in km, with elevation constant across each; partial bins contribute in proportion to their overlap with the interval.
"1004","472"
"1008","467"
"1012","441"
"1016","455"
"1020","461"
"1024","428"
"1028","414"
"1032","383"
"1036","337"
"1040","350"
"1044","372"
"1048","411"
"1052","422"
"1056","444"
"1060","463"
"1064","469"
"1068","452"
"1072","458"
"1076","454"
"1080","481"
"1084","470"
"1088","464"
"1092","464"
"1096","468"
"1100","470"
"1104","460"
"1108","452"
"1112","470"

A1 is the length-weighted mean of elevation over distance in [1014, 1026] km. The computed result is 448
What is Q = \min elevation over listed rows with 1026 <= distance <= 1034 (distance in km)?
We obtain 383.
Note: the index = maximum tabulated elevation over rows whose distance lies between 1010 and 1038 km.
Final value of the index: 461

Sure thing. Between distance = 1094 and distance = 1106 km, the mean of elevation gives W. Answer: 466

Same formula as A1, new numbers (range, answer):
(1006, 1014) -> 454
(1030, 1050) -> 371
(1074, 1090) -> 467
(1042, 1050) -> 392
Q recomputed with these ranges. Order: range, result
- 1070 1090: 454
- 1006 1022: 441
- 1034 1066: 337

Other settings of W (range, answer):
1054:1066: 459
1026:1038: 378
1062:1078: 458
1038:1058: 400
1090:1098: 466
